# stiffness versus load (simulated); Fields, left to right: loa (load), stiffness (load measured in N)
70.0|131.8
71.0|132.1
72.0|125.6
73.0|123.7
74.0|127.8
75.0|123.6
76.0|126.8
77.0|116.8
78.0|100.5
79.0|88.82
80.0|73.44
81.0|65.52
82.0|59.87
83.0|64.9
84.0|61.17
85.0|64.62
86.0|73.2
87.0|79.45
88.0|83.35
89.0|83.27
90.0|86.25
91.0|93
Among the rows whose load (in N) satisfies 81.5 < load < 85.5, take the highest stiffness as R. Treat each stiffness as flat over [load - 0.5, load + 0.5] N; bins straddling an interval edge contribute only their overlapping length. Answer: 64.9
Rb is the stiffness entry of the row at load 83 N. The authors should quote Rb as 64.9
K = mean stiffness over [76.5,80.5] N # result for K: 94.9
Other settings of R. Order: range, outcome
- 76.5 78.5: 116.8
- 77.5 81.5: 100.5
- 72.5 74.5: 127.8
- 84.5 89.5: 83.35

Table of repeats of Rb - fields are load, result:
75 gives 123.6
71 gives 132.1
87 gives 79.45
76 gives 126.8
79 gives 88.82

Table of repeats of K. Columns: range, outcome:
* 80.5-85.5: 63.2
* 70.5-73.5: 127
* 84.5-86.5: 68.9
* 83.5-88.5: 72.4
